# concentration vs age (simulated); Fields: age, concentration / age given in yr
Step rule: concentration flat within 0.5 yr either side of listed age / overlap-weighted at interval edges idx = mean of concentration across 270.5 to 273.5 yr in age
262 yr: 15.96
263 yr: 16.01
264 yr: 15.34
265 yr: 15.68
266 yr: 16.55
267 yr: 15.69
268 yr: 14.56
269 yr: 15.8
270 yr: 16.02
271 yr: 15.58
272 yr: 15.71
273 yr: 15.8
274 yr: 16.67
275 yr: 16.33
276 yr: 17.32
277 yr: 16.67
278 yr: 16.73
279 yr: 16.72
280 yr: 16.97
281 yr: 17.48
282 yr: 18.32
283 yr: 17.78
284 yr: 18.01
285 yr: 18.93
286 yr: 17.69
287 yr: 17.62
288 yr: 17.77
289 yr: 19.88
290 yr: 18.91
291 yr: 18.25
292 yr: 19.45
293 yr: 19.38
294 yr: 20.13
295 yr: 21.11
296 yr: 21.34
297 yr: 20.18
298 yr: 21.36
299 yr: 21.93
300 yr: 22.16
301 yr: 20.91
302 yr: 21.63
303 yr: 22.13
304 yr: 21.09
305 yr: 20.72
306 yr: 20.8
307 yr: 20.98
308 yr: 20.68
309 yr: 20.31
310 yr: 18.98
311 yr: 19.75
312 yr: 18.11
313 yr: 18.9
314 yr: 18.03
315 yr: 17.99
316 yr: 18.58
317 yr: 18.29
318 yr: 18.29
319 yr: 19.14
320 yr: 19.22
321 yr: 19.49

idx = 15.7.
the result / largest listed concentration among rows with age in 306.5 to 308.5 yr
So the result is 20.98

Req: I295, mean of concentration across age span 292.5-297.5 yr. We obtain 20.4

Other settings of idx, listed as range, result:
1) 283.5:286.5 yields 18.2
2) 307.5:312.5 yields 19.6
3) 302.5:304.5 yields 21.6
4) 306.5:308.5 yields 20.8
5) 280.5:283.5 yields 17.9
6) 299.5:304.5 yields 21.6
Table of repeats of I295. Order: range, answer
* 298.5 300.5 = 22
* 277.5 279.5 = 16.7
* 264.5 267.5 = 16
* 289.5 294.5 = 19.2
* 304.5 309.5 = 20.7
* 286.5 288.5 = 17.7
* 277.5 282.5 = 17.2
